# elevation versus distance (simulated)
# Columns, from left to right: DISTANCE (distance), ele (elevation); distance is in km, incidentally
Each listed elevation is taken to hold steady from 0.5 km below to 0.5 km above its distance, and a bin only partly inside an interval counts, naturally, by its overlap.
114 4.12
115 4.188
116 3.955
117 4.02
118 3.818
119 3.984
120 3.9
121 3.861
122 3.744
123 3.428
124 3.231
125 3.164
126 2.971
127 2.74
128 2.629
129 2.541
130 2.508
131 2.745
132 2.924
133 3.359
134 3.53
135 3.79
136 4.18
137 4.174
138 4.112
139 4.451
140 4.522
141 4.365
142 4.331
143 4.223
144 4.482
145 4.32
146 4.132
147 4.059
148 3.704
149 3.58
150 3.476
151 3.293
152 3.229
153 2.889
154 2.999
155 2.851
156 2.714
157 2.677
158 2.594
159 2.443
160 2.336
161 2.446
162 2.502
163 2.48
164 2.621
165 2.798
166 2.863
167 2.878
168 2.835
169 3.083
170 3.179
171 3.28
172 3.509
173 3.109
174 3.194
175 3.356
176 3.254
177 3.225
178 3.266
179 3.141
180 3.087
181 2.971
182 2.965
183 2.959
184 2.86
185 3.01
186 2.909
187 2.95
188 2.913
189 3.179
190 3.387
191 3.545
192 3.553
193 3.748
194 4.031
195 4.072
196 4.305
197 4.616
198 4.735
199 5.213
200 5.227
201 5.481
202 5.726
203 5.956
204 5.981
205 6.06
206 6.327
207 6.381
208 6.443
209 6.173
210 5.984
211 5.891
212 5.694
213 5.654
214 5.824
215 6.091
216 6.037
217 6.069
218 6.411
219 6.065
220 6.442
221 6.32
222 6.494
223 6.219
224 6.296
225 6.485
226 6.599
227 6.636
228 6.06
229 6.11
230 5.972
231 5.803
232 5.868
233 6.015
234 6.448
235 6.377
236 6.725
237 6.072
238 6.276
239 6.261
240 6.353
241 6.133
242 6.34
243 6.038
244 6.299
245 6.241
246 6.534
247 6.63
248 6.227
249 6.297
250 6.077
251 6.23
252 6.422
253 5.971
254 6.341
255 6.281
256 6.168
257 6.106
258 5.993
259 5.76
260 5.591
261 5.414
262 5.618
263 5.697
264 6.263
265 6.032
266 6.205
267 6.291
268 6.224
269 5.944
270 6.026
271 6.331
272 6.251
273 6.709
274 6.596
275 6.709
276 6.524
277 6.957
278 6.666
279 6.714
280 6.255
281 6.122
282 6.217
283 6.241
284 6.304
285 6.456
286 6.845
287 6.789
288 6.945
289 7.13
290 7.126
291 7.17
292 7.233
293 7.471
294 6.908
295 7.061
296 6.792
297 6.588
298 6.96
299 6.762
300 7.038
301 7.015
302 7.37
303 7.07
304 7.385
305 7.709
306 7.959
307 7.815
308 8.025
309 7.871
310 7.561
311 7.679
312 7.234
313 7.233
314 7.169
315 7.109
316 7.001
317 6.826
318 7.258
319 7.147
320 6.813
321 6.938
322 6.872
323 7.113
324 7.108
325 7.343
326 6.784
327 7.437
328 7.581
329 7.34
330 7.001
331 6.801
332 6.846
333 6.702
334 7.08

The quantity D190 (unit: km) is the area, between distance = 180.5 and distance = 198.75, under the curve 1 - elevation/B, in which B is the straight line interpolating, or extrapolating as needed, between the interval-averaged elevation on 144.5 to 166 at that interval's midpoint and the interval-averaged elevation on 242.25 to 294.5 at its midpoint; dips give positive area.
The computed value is 2.56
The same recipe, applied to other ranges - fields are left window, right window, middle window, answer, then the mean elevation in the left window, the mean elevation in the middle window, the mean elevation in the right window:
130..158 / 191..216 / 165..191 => 8.53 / 3.63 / 3.1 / 5.36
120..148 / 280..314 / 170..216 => 5.66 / 3.65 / 4.34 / 7.08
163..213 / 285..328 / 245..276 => -1.15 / 4.04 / 6.17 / 7.18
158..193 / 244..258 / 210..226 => -4.31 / 3.01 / 6.14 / 6.26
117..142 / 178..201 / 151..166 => 3.69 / 3.55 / 2.71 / 3.64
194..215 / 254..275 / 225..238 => -0.97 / 5.56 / 6.24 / 6.1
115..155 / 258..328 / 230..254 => -1.93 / 3.62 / 6.24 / 6.81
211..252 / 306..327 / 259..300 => 1.89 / 6.22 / 6.5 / 7.27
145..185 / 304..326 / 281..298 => -0.57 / 3.06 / 6.81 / 7.31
